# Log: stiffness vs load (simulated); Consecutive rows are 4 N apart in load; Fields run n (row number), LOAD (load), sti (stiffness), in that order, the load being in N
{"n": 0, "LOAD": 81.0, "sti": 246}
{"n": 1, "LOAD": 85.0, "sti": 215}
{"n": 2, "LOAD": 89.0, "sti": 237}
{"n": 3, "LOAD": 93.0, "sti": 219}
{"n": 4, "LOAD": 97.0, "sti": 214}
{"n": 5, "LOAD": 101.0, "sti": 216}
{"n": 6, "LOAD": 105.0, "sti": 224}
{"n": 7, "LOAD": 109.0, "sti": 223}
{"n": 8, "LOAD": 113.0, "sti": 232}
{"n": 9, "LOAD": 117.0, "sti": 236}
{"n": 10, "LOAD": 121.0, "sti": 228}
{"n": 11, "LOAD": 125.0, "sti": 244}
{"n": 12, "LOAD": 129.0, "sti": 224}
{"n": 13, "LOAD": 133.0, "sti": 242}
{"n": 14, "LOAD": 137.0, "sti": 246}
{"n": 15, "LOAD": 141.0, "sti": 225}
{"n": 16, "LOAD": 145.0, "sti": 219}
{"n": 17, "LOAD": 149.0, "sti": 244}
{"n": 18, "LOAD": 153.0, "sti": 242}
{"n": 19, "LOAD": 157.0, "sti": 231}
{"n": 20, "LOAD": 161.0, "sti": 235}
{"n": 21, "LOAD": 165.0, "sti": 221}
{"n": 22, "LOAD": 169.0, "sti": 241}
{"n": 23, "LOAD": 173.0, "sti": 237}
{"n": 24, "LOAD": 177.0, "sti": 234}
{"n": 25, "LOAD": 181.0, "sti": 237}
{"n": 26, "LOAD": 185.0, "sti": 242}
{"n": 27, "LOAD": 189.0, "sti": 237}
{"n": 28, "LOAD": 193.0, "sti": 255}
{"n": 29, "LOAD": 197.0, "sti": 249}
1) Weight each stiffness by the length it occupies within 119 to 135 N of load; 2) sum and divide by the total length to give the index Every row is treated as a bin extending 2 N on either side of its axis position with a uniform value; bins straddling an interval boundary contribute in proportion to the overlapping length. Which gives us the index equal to 234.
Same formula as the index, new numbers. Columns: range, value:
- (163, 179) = 233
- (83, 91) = 226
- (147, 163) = 238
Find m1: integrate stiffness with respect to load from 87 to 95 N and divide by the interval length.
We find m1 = 228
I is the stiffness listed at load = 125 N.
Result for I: 244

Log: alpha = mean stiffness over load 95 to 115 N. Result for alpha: 222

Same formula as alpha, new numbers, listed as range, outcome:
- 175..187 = 238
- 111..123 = 232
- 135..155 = 235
